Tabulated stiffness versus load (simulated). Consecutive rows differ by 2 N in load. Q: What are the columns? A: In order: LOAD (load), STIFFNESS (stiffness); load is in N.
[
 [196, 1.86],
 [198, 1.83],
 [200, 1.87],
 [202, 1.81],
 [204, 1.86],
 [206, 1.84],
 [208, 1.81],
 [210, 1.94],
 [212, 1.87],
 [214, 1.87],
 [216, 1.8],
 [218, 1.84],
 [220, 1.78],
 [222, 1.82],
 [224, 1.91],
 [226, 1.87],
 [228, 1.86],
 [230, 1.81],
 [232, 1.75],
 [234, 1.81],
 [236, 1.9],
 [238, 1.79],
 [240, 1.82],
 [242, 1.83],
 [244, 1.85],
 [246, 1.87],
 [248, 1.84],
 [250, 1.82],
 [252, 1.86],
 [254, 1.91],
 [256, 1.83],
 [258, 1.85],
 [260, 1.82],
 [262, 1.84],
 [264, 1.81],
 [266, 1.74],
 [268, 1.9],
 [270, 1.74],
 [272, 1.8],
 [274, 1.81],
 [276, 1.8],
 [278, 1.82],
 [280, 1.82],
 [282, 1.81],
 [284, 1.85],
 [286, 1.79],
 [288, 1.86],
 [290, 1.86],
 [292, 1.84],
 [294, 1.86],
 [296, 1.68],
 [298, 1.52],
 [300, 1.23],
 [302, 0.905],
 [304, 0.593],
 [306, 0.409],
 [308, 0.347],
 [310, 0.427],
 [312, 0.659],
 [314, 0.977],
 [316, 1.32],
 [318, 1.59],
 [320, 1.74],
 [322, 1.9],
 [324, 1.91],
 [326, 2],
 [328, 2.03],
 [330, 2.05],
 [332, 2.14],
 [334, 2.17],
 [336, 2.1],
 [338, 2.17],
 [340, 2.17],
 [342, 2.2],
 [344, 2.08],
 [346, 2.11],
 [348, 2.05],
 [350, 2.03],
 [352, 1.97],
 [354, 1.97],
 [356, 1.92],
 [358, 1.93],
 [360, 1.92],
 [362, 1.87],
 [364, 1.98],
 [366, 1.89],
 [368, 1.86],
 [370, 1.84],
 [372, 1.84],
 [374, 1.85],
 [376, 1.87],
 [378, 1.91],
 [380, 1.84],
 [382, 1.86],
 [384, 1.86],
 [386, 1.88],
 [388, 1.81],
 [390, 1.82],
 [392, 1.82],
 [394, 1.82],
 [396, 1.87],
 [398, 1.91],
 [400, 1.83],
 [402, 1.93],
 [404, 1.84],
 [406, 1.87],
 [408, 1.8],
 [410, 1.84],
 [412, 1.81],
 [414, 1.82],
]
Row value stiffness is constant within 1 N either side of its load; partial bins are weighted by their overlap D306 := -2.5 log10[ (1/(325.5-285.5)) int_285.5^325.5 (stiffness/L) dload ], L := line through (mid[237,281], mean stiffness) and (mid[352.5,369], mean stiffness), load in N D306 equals 0.37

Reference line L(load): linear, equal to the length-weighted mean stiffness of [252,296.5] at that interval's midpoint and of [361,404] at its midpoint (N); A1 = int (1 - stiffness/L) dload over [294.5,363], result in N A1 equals 7.2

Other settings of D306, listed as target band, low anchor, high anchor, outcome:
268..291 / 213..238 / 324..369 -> 0.06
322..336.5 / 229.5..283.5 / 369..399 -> -0.11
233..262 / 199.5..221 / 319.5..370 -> 0.03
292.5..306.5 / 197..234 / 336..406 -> 0.47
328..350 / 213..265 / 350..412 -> -0.14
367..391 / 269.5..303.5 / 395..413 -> -0.02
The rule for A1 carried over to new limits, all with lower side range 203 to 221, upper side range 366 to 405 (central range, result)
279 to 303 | 2.4 N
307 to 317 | 6.0 N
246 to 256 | 0.0 N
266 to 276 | 0.2 N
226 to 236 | 0.1 N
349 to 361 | -0.7 N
